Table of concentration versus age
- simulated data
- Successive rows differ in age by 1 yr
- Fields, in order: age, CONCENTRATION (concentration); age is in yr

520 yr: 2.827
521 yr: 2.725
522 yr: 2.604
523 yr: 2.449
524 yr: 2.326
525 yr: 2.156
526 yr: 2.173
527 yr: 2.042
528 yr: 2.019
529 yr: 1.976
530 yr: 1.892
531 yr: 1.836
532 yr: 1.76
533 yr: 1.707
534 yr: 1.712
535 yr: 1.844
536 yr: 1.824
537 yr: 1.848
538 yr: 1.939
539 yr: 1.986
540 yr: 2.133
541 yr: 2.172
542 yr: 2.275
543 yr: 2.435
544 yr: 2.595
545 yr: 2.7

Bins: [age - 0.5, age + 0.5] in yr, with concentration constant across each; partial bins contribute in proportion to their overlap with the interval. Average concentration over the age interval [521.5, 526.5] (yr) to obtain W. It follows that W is 2.34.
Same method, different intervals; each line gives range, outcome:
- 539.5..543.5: 2.25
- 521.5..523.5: 2.53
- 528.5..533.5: 1.83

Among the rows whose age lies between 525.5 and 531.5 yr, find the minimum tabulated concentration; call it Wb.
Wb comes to 1.836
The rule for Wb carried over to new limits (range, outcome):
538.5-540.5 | 1.986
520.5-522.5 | 2.604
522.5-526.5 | 2.156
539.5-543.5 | 2.133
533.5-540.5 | 1.712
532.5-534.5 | 1.707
